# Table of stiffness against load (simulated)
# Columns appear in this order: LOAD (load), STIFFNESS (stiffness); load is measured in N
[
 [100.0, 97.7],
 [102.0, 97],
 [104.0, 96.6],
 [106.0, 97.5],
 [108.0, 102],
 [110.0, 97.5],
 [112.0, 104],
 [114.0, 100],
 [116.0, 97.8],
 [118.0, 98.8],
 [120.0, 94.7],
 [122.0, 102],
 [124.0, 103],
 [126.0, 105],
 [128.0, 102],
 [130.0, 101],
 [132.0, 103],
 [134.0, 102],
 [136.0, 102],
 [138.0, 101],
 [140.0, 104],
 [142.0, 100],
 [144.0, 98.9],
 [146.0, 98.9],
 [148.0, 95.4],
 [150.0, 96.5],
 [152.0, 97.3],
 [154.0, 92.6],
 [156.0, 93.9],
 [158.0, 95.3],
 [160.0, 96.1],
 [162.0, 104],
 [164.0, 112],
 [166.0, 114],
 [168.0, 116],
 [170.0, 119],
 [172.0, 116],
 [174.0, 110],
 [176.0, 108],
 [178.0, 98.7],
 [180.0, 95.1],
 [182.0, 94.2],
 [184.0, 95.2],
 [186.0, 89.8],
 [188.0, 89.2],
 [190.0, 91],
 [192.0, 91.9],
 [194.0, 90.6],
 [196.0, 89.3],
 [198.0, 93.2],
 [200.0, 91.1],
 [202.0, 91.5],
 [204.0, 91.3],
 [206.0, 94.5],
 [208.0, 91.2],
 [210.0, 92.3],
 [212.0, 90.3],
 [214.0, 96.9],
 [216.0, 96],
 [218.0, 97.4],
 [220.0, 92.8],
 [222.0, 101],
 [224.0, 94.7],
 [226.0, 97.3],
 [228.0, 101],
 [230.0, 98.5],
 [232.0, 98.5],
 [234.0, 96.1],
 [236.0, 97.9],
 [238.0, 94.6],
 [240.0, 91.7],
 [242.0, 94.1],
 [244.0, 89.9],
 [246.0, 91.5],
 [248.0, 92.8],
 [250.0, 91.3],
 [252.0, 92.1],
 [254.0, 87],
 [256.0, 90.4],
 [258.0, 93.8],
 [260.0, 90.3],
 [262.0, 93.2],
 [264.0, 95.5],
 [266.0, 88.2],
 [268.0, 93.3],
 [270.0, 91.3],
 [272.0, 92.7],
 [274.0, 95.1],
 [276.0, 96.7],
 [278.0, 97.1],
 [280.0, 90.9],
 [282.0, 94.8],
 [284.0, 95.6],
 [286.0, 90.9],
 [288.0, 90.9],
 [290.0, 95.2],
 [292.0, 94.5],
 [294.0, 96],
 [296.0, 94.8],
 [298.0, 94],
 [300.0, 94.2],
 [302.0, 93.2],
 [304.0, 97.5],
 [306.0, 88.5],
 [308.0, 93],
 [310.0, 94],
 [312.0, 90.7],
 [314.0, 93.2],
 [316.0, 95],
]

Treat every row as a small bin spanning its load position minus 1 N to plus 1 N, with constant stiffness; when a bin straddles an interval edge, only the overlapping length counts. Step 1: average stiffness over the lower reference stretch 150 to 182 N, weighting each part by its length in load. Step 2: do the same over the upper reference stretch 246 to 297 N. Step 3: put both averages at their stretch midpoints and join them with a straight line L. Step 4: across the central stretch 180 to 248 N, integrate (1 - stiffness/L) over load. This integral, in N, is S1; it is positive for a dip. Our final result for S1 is 3.5 N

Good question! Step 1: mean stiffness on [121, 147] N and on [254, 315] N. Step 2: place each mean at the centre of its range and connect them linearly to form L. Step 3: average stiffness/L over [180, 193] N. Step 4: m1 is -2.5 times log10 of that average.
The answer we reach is 0.076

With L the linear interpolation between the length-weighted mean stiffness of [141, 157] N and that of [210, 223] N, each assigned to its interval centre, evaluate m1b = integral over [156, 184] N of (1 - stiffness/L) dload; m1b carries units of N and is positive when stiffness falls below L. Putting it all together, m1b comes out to -2.6 N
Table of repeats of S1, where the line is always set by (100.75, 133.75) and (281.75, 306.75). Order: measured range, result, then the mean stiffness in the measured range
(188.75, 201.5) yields 0.82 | 91.2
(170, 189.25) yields -0.50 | 100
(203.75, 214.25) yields 0.47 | 92.6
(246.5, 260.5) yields 0.61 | 91.1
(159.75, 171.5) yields -1.54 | 111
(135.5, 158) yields 0.25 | 98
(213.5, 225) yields 0.01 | 96.4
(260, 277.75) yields 0.29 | 93.2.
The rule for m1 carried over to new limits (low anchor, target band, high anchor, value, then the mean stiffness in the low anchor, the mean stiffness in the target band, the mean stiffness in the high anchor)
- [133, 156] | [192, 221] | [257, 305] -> 0.04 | 98.7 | 92.7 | 93.7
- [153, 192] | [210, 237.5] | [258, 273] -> 0.00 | 101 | 96.6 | 92.2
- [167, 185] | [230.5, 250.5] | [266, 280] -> 0.04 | 106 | 94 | 93.7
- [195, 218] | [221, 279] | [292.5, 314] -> -0.01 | 92.7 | 94.1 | 93.6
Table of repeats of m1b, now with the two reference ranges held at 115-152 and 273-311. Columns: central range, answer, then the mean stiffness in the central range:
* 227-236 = -0.2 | 98.5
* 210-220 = 0.3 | 94.6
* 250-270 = 0.8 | 91.5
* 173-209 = 1.4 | 94.2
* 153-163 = 0.3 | 96.4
